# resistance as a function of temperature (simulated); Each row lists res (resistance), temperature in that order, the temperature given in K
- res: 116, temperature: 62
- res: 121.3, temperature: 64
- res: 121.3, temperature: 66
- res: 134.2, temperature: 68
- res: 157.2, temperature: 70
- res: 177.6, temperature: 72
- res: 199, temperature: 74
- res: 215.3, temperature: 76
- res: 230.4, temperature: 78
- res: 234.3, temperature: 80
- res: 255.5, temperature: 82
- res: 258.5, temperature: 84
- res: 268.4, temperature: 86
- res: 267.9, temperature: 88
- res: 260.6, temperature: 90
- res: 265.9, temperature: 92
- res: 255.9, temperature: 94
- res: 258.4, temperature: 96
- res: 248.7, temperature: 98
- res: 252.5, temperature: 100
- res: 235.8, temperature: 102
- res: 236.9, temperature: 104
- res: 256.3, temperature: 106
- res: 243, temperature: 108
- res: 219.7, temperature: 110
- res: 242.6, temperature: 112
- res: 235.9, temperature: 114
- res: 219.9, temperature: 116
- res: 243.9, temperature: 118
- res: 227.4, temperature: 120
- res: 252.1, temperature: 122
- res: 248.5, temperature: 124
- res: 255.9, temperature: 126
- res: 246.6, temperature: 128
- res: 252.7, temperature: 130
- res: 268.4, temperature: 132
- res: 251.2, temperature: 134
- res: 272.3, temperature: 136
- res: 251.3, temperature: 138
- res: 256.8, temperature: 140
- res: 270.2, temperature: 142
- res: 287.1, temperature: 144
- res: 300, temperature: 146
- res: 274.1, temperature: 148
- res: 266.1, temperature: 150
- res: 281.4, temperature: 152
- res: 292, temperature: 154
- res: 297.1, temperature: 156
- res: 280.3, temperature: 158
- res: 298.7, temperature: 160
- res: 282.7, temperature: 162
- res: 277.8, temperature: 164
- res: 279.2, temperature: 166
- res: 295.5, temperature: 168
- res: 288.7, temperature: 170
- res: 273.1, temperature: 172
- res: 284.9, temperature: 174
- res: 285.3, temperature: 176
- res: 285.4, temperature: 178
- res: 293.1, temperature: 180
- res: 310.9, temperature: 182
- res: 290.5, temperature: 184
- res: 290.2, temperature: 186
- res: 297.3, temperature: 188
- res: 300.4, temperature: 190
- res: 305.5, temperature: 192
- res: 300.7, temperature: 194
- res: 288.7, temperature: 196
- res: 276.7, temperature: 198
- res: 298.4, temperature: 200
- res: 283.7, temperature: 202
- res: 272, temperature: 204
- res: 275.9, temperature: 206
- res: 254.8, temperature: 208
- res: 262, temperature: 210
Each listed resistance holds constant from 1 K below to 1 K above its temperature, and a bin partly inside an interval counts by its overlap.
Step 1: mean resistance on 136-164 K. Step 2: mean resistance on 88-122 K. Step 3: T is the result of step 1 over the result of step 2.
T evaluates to 1.14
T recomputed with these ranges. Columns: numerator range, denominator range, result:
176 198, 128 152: 1.10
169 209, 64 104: 1.29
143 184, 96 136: 1.17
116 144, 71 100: 1.04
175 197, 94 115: 1.21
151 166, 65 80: 1.59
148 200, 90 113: 1.17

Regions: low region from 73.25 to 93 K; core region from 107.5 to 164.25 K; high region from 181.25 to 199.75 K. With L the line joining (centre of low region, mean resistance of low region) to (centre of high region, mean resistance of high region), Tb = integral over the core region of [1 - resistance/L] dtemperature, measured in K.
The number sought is 1.9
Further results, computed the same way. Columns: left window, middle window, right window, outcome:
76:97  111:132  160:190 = 1.9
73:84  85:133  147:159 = 0.4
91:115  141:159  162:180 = -0.7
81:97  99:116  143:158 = 1.9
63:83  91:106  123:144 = -2.5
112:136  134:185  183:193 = -1.5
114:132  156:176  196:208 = -1.6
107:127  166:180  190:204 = -0.5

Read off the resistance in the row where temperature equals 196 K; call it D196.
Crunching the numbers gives 288.7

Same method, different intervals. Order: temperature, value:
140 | 256.8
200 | 298.4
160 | 298.7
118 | 243.9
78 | 230.4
